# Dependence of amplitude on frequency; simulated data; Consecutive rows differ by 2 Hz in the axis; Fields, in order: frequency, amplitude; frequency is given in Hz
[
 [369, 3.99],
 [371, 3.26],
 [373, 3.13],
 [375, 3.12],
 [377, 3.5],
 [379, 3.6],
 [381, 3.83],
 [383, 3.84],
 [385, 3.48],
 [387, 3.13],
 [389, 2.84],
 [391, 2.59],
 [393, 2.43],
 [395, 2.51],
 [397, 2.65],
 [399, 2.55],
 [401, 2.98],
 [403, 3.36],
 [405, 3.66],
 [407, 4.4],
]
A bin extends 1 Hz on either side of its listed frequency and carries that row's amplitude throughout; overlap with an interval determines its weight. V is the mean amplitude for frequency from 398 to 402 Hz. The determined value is 2.76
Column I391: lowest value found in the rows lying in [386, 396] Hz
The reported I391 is 2.43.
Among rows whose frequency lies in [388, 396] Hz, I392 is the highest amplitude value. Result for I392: 2.84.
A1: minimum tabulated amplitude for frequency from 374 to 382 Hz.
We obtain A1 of 3.12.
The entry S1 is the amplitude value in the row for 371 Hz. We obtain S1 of 3.26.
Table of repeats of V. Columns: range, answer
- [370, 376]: 3.17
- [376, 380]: 3.55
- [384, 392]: 3.01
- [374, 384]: 3.58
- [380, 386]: 3.72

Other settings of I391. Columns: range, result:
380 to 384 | 3.83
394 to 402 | 2.51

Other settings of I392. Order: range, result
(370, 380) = 3.6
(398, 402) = 2.98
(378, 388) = 3.84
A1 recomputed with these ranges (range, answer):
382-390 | 2.84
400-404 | 2.98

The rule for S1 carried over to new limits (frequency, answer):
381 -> 3.83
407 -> 4.4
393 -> 2.43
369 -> 3.99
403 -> 3.36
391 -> 2.59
